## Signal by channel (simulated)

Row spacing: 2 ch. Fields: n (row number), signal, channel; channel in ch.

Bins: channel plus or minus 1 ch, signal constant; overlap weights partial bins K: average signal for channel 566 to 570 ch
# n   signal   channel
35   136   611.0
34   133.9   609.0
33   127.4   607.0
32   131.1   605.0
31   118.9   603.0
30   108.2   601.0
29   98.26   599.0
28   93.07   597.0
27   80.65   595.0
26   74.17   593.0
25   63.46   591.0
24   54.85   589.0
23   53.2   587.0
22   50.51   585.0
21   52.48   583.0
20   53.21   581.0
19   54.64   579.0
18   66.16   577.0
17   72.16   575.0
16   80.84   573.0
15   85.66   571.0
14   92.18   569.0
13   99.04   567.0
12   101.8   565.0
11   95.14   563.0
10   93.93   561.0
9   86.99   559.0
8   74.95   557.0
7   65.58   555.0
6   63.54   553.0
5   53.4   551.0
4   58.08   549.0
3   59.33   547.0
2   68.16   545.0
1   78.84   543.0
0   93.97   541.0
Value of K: 95.6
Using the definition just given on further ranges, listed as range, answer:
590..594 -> 68.8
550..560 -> 68.9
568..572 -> 88.9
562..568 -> 98.7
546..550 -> 58.7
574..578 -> 69.2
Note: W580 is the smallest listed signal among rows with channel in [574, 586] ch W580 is 50.51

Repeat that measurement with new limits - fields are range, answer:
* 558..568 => 86.99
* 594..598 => 80.65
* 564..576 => 72.16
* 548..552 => 53.4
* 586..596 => 53.2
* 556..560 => 74.95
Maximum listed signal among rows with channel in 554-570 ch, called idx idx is 101.8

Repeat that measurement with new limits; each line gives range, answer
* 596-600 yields 98.26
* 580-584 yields 53.21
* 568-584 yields 92.18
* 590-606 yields 131.1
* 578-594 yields 74.17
